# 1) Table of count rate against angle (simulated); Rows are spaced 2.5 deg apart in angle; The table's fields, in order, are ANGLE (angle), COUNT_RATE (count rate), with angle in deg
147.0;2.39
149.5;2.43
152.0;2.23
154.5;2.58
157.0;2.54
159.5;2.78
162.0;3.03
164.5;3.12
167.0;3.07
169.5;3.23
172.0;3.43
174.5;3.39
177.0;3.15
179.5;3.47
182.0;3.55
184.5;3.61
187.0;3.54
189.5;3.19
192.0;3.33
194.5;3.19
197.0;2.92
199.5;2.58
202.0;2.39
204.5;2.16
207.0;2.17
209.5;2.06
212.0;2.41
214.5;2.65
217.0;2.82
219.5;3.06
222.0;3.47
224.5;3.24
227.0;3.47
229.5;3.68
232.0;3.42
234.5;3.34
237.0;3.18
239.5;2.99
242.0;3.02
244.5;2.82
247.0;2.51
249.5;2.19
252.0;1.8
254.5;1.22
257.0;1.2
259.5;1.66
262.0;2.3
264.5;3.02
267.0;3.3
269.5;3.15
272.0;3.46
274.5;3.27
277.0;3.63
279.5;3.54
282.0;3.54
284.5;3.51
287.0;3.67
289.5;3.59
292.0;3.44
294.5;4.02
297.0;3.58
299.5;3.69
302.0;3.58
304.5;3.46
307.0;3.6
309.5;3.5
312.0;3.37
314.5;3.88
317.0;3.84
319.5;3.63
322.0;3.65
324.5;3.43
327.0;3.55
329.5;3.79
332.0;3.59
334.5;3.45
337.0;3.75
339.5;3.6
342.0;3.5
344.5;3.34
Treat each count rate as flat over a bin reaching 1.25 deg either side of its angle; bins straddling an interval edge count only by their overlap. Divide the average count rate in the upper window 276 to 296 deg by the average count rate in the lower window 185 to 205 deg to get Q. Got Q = 1.22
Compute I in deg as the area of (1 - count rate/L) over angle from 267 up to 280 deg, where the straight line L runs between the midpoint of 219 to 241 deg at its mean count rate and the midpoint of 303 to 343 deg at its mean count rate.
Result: 0.2 deg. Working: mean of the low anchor 3.32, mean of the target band 3.39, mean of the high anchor 3.6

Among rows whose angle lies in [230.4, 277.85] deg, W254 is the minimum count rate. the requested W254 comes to 1.2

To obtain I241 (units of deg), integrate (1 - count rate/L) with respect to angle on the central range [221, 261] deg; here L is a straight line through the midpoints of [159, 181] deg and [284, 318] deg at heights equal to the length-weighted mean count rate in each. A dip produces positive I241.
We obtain 8.51 deg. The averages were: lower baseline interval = 3.2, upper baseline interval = 3.62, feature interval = 2.69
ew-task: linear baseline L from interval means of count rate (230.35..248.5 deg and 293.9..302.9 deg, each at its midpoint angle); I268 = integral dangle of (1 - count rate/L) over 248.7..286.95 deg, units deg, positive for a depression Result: 7.2 deg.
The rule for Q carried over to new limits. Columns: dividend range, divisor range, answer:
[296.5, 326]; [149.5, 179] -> 1.22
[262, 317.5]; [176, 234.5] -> 1.15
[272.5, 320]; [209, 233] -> 1.18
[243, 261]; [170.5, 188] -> 0.56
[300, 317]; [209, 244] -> 1.17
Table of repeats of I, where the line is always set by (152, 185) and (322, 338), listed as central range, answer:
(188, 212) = 4.0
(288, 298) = -0.5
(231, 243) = 0.4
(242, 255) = 4.3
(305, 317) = -0.2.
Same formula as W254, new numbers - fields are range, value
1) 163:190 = 3.07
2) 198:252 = 1.8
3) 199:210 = 2.06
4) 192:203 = 2.39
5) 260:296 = 2.3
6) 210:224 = 2.41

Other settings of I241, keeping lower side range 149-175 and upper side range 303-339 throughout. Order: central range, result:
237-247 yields 1.0 deg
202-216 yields 3.6 deg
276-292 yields -0.6 deg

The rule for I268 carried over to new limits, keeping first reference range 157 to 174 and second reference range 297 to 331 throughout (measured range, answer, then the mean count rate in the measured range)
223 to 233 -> -0.5 deg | 3.45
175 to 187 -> -1.2 deg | 3.45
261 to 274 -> 1.4 deg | 3.07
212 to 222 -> 1.2 deg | 2.87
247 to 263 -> 7.6 deg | 1.78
